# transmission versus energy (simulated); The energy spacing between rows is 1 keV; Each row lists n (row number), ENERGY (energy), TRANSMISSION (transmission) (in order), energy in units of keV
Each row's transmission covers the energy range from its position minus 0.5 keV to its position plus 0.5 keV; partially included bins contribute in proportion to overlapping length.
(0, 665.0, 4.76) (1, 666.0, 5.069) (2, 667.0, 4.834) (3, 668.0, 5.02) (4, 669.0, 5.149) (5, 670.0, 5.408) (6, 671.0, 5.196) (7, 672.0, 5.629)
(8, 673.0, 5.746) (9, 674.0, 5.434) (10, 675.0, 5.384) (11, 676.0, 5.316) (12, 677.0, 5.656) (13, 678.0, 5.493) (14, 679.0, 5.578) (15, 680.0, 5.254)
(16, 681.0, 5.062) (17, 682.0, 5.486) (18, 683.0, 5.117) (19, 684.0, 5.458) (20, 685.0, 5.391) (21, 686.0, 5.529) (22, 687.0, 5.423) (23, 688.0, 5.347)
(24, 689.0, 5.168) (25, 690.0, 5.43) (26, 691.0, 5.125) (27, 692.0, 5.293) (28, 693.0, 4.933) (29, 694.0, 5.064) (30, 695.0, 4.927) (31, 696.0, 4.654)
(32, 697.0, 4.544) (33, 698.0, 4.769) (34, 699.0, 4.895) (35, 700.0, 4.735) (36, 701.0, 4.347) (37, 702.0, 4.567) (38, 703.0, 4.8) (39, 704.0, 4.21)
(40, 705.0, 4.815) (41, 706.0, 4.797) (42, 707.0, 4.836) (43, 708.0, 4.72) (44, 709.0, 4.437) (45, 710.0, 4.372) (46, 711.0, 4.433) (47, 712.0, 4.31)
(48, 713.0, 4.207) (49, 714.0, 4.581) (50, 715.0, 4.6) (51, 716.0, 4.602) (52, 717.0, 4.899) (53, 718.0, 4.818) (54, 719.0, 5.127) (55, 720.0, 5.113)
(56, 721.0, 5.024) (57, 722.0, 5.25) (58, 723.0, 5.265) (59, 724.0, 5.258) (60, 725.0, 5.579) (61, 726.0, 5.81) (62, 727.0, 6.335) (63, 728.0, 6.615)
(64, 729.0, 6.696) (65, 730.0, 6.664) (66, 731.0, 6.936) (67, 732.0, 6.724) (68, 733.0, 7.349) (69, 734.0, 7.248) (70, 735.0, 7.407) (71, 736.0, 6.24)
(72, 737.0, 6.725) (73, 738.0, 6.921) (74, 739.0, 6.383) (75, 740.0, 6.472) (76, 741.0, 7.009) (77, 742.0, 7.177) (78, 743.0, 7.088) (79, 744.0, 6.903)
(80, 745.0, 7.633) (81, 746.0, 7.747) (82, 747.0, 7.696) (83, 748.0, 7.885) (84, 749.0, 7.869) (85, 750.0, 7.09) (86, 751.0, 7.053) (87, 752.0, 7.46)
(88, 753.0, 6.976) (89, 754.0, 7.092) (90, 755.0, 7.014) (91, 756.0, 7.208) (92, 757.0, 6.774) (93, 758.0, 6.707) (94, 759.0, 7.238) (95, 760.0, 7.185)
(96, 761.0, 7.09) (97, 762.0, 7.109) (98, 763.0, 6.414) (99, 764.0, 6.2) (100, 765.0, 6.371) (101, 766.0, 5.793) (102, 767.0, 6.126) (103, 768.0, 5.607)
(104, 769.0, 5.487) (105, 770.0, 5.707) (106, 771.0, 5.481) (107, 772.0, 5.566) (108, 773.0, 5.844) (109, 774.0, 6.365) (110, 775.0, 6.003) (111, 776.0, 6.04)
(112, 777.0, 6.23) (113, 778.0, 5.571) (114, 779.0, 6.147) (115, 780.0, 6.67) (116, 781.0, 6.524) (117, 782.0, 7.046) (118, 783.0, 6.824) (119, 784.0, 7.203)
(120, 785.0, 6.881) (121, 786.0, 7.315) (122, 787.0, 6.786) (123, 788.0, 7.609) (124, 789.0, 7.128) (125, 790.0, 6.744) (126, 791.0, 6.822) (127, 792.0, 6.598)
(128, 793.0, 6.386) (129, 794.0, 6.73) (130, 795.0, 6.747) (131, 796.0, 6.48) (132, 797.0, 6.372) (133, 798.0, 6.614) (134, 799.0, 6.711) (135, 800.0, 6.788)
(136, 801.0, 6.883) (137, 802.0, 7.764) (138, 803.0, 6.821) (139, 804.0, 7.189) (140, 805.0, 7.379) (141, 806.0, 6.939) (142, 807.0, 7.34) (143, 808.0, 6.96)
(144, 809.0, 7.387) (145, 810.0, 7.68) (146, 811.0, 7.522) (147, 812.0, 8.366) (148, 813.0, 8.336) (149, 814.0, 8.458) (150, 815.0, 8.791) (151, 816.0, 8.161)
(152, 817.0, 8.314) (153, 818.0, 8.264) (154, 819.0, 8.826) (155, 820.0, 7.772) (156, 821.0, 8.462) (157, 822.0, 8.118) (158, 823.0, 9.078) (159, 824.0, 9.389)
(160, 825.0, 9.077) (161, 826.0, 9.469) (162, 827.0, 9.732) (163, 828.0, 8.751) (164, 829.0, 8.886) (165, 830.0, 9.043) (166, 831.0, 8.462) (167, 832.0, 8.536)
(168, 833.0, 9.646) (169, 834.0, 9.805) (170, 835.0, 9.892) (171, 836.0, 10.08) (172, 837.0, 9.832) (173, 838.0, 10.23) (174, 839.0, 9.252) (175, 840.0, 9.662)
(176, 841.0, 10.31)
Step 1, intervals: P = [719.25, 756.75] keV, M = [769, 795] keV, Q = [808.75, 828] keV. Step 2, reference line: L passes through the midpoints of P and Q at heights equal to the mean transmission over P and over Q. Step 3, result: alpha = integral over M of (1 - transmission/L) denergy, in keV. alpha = 4.1 keV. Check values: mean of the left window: 6.72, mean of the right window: 8.51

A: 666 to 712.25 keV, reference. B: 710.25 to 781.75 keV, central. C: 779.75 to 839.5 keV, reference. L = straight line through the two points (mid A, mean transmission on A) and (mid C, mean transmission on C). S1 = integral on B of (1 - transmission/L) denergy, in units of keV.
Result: 1.2 keV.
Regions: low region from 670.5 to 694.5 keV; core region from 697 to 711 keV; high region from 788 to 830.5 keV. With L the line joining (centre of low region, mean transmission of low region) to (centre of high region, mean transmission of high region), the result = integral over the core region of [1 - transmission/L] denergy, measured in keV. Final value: 2.7 keV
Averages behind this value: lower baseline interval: 5.35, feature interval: 4.63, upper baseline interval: 7.74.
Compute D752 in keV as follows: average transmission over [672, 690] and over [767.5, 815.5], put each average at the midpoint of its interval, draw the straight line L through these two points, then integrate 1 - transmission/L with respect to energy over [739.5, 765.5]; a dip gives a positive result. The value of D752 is -3.2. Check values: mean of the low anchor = 5.41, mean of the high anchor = 6.81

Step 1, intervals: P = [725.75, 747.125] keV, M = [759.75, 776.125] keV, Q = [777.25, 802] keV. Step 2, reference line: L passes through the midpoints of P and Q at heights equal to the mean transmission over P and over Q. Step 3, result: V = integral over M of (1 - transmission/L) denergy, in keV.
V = 1.6 keV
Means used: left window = 6.9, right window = 6.75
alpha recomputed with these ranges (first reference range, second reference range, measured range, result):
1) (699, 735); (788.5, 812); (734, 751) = -3.9 keV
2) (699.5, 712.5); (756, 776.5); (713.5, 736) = -3.1 keV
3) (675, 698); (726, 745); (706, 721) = 3.5 keV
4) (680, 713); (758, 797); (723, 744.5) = -3.8 keV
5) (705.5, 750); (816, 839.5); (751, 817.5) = 7.5 keV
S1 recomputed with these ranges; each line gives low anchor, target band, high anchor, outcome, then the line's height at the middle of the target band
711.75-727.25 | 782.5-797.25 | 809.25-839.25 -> 1.5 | 7.61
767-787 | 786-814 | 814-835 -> 1.5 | 7.51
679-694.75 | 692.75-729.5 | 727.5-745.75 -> 6.9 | 6.07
